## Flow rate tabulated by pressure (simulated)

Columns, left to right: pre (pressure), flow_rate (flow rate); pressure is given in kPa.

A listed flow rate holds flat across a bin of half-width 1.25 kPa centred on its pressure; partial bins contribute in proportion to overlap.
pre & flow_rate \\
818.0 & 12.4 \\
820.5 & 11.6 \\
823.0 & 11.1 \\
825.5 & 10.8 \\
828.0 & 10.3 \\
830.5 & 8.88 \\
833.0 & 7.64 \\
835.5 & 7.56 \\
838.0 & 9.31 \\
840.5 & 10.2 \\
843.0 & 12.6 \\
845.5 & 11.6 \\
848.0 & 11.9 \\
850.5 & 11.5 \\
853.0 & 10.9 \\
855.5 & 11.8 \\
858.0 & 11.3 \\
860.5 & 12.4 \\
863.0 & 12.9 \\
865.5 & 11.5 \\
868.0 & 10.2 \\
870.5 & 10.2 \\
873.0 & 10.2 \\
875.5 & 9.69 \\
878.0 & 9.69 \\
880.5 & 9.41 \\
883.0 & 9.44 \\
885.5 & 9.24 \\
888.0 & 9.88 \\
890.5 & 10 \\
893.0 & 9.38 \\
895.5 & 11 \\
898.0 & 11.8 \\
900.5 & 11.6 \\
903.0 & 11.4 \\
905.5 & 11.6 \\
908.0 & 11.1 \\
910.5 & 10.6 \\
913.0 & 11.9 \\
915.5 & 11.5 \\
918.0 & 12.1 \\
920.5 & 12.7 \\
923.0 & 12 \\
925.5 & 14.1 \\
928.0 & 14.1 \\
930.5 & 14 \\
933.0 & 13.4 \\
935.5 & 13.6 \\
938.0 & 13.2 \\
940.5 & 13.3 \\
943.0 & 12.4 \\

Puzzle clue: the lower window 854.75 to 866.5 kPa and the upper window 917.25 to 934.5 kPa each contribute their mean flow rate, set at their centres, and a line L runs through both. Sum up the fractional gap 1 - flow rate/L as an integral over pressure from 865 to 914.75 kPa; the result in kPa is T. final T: 8.2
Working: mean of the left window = 12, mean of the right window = 13.2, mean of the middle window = 10.5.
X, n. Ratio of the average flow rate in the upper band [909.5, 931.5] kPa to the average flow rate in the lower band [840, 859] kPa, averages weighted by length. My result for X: 1.1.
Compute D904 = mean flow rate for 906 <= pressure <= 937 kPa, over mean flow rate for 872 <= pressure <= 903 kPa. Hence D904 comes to 1.24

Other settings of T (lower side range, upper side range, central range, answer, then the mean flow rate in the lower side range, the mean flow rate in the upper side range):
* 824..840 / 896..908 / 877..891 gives 1.7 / 9.17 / 11.5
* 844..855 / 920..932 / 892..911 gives 2.5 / 11.5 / 13.4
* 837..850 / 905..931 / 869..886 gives 2.9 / 11.2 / 12.3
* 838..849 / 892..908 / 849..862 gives -0.4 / 11.3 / 11.2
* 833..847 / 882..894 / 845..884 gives -4.3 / 10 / 9.6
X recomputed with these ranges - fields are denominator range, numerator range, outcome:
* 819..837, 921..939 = 1.38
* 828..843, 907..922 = 1.27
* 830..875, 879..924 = 1.02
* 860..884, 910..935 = 1.21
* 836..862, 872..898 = 0.88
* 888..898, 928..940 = 1.32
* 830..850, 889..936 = 1.19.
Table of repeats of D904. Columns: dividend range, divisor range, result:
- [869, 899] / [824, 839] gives 1.10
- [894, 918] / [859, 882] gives 1.07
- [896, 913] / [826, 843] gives 1.22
